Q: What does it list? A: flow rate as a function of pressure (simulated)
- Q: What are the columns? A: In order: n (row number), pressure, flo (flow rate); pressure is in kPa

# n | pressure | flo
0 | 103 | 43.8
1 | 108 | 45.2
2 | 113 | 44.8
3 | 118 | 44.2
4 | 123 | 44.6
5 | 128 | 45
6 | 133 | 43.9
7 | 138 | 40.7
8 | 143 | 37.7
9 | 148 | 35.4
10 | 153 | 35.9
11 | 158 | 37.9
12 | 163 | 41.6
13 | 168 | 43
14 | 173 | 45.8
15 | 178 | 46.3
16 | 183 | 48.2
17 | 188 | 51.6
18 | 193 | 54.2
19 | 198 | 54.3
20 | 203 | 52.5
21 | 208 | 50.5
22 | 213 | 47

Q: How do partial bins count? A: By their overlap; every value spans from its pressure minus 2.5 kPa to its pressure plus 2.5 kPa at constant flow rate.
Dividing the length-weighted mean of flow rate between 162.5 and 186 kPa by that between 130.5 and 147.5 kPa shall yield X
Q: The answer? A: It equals 1.1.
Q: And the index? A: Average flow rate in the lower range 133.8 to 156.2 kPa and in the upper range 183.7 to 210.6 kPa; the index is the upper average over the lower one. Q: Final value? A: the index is 1.38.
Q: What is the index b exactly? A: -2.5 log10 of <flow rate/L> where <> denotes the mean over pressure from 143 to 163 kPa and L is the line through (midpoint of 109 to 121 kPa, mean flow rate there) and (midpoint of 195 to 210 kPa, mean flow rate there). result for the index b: 0.278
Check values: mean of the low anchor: 44.6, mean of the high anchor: 52.6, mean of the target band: 37.2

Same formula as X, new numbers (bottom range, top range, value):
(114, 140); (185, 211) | 1.20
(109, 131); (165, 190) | 1.05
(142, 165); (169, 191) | 1.27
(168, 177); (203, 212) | 1.12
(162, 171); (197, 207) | 1.24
